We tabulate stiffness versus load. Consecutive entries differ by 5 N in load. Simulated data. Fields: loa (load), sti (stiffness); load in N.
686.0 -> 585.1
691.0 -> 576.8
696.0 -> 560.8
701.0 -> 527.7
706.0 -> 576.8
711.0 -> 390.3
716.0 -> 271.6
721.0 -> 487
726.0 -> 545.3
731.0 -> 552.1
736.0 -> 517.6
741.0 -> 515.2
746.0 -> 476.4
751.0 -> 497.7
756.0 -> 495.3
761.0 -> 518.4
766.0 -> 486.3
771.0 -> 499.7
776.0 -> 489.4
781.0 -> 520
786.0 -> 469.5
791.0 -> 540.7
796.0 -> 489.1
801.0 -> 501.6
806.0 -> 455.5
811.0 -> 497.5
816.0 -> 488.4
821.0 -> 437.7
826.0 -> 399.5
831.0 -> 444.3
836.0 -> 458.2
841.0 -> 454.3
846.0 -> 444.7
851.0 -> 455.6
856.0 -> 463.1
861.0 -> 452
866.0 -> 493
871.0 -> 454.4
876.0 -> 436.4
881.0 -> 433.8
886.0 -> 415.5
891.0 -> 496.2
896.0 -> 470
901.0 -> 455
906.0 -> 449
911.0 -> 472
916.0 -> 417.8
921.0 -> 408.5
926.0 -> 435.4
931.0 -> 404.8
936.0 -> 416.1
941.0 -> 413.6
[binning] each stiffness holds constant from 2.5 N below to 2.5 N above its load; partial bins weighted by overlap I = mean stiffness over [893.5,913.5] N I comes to 462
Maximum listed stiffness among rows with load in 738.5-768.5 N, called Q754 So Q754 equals 518.4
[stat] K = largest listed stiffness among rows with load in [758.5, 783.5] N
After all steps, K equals 520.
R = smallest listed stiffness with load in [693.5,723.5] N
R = 271.6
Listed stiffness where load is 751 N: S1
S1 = 497.7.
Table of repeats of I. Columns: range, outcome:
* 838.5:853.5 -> 452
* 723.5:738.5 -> 538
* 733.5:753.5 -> 502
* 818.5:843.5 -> 439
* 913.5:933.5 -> 417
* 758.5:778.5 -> 498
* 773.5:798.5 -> 502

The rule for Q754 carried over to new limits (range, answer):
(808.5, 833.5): 497.5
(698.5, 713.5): 576.8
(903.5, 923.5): 472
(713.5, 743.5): 552.1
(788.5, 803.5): 540.7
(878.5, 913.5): 496.2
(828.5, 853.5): 458.2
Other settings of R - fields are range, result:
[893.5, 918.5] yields 417.8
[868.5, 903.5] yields 415.5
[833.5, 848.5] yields 444.7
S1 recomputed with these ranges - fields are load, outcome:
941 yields 413.6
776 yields 489.4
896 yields 470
